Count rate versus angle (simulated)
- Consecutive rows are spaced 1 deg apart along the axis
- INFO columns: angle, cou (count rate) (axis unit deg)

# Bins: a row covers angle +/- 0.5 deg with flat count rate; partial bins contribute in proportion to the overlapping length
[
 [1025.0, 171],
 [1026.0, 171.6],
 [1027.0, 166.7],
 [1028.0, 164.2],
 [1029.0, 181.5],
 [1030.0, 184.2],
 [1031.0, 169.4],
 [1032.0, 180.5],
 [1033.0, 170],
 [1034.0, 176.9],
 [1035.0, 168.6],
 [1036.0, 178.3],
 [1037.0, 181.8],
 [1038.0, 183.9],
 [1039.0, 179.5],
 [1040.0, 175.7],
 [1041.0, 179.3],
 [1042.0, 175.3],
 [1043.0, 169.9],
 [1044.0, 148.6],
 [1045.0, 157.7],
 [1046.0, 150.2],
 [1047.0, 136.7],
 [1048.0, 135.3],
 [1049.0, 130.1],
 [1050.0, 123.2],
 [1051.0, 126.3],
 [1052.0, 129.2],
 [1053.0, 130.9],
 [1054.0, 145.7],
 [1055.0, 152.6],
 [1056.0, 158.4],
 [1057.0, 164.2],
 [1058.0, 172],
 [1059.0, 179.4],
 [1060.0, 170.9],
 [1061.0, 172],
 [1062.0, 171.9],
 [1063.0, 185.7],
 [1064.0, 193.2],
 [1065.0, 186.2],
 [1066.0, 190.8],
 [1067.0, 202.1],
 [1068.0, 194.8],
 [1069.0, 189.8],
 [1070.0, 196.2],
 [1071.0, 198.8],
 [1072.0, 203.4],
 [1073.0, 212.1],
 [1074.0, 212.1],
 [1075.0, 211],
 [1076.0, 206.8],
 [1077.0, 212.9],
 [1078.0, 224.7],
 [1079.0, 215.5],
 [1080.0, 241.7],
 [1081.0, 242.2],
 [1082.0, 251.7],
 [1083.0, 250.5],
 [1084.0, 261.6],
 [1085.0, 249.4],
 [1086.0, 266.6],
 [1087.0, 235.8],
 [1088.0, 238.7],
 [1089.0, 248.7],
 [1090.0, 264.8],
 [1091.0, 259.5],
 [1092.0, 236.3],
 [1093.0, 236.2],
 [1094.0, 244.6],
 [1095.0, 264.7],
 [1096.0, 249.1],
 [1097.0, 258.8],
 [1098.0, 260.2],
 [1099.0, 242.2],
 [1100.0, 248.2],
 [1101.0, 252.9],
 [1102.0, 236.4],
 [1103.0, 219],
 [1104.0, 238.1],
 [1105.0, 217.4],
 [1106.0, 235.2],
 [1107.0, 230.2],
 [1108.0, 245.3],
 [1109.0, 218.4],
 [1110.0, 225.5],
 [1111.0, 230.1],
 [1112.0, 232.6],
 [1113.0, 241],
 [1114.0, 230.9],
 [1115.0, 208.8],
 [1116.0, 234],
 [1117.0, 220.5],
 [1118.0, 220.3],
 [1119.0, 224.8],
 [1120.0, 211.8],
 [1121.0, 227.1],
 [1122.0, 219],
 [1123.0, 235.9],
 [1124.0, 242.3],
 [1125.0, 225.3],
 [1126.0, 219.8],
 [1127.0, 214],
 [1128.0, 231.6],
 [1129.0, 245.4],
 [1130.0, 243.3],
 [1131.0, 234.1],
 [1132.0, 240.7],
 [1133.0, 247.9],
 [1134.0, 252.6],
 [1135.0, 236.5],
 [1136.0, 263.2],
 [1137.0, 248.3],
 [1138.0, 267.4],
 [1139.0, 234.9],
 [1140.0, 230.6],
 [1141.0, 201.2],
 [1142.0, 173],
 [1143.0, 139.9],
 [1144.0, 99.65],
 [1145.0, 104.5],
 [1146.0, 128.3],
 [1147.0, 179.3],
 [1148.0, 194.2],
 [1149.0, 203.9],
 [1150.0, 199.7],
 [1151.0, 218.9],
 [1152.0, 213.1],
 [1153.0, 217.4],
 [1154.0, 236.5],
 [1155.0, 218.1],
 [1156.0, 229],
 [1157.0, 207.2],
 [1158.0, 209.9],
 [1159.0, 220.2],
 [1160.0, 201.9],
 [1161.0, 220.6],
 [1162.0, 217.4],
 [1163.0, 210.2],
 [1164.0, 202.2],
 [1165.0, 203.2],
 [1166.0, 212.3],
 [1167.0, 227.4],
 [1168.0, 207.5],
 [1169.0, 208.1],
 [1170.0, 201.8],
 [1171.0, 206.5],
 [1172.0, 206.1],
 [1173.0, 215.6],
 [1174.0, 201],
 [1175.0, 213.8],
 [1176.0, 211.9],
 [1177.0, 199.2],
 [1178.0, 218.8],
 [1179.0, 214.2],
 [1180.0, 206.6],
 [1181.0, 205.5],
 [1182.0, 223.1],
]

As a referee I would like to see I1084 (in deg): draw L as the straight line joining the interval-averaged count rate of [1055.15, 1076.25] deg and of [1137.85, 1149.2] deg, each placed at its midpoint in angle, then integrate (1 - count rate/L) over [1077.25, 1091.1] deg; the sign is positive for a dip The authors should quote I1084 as -4.5 deg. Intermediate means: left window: 188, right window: 176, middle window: 246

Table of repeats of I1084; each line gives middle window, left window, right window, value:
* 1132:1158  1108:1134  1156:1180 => 1.6 deg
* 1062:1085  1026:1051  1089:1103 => 0.4 deg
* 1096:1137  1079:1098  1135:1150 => -2.9 deg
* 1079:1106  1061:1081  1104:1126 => -3.9 deg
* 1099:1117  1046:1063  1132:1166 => -4.8 deg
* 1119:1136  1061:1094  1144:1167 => -2.1 deg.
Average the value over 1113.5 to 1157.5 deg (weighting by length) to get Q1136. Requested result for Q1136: 215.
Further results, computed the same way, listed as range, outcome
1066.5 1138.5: 233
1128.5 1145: 219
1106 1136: 231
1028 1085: 182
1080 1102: 250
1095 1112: 239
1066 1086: 220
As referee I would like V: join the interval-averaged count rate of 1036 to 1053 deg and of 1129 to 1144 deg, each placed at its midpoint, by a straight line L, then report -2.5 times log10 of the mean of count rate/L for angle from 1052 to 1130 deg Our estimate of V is -0.15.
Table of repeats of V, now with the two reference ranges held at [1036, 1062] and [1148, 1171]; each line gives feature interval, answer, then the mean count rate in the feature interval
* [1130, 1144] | -0.12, 224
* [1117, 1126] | -0.16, 225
